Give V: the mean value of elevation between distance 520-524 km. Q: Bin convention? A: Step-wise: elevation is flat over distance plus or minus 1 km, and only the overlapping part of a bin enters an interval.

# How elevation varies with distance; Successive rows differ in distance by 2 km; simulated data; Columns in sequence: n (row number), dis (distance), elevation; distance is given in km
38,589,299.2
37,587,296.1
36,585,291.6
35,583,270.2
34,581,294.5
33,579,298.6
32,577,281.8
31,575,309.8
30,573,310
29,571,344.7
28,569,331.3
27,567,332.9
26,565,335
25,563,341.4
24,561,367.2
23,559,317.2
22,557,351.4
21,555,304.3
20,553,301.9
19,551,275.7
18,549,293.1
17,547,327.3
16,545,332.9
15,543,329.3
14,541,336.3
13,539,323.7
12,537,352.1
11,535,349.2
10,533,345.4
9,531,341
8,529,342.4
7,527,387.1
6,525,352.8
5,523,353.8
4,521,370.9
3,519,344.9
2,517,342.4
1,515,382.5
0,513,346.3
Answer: 362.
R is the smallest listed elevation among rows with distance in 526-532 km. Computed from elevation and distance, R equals 341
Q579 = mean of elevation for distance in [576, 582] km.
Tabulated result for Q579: 292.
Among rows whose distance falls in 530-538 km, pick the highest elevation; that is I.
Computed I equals 352.1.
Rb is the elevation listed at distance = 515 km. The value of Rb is 382.5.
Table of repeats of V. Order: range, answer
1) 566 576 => 326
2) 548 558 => 305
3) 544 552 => 307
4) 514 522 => 360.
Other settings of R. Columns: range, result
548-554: 275.7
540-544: 329.3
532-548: 323.7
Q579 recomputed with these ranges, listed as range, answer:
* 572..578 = 301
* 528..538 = 346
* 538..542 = 330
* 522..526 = 353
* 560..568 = 344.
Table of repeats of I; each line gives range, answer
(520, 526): 370.9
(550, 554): 301.9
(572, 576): 310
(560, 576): 367.2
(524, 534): 387.1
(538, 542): 336.3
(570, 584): 344.7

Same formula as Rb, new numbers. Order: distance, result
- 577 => 281.8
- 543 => 329.3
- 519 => 344.9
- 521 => 370.9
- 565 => 335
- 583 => 270.2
